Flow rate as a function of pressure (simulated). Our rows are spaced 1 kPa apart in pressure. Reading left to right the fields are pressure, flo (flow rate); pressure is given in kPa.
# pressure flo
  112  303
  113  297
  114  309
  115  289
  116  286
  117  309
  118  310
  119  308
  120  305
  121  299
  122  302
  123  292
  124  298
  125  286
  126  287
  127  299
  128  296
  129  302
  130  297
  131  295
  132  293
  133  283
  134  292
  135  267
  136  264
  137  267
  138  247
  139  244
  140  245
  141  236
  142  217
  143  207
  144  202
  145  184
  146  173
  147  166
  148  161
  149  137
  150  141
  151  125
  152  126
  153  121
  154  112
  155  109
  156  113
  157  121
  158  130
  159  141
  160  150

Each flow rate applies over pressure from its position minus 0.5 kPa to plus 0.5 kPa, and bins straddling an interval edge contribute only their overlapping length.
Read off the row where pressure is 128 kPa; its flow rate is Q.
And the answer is 296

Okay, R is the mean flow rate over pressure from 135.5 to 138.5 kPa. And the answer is 259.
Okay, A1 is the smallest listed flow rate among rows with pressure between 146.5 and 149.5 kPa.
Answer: 137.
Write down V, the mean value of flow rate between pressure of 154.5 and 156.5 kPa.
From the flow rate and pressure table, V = 111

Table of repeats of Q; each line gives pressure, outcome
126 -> 287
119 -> 308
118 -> 310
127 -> 299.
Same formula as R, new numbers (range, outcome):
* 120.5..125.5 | 295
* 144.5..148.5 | 171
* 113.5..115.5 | 299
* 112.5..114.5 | 303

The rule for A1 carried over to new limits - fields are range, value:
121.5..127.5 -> 286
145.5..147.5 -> 166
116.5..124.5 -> 292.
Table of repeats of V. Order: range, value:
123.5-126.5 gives 290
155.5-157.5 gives 117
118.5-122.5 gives 304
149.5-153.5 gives 128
